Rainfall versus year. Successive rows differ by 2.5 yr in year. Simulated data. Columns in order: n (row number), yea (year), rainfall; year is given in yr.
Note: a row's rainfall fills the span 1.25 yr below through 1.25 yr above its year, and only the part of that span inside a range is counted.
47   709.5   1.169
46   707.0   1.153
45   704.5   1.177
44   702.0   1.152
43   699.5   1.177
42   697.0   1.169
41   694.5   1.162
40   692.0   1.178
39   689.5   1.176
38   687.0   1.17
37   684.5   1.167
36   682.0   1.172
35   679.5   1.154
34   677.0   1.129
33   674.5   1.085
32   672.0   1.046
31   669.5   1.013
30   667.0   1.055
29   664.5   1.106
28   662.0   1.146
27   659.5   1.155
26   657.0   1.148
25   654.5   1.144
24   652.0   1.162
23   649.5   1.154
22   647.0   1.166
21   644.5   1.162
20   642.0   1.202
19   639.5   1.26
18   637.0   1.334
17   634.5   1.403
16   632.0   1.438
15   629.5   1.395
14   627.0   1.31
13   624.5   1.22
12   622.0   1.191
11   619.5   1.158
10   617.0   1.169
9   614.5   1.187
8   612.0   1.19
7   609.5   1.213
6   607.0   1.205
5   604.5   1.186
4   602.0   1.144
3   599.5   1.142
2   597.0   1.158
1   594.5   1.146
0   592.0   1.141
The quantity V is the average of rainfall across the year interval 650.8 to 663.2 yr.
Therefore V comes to 1.15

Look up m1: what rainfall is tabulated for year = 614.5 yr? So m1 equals 1.187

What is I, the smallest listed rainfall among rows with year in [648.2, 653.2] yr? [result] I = 1.154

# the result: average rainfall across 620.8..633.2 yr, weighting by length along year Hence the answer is 1.31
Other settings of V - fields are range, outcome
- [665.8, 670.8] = 1.03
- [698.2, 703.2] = 1.16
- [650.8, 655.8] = 1.15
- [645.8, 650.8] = 1.16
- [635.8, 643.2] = 1.27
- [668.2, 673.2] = 1.03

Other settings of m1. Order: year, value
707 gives 1.153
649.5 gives 1.154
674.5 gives 1.085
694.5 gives 1.162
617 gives 1.169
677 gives 1.129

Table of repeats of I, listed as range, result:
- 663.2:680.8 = 1.013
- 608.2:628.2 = 1.158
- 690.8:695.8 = 1.162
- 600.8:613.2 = 1.144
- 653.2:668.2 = 1.055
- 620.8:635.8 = 1.191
